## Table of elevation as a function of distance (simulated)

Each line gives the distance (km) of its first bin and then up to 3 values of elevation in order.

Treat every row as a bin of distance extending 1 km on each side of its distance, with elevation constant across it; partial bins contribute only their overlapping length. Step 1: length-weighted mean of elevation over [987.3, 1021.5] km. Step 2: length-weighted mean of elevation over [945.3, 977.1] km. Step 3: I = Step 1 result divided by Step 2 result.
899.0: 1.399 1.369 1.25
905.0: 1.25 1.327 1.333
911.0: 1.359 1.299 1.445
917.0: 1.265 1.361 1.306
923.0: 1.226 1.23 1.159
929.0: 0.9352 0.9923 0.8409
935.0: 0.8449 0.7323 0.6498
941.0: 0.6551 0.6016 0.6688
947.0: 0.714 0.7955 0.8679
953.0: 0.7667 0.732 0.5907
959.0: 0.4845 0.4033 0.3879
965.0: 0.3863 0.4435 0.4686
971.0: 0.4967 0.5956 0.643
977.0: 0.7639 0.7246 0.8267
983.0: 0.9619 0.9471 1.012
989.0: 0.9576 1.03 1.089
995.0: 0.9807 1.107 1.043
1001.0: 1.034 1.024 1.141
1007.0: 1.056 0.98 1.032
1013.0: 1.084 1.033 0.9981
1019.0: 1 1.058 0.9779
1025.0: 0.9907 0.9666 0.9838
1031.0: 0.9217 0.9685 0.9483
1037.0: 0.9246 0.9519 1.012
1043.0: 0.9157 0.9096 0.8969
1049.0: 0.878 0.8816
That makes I 1.75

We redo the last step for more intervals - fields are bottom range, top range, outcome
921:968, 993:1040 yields 1.34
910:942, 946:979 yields 0.56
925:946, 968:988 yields 0.90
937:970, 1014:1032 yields 1.64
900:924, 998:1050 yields 0.75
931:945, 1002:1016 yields 1.43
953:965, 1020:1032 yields 1.86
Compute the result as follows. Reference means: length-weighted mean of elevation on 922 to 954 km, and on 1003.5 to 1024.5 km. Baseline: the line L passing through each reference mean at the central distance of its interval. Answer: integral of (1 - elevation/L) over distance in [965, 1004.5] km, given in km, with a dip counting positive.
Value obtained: 5.27 km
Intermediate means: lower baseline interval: 0.855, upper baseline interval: 1.03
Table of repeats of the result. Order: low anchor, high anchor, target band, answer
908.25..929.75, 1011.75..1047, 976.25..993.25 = 2.7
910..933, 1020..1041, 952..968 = 8.6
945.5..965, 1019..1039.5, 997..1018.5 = -4.3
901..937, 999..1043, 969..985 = 5.4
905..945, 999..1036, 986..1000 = 0.0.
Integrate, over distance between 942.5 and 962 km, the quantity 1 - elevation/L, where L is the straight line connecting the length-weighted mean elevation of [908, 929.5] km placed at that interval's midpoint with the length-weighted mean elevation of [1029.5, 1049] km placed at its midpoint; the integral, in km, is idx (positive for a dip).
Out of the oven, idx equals 8.5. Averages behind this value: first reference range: 1.27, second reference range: 0.937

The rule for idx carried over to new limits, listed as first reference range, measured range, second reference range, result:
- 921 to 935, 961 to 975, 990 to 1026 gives 7.7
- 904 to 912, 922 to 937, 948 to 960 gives 0.4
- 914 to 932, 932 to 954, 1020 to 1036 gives 8.1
